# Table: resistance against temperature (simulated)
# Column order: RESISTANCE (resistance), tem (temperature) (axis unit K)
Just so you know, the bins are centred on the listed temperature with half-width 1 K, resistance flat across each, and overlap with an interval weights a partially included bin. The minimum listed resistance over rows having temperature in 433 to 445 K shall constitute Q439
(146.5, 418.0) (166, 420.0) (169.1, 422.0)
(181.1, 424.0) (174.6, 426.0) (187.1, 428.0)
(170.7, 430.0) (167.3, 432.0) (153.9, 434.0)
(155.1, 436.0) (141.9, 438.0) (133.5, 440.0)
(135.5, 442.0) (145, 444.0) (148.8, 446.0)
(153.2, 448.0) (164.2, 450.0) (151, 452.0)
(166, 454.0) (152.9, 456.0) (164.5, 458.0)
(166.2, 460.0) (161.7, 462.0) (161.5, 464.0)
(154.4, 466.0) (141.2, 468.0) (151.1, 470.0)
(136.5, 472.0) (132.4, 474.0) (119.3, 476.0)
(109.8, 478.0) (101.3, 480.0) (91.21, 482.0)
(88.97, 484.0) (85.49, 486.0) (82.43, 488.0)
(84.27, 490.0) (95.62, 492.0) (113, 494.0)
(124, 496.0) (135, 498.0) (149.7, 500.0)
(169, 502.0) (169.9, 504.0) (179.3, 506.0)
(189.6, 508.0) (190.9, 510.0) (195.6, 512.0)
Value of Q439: 133.5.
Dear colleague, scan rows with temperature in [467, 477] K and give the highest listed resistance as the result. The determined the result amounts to 151.1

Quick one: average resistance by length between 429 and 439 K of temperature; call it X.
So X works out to 158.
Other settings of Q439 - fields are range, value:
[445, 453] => 148.8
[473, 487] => 85.49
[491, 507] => 95.62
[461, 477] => 119.3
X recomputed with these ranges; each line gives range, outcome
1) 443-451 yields 153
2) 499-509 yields 172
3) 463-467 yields 158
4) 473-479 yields 120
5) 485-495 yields 92.2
